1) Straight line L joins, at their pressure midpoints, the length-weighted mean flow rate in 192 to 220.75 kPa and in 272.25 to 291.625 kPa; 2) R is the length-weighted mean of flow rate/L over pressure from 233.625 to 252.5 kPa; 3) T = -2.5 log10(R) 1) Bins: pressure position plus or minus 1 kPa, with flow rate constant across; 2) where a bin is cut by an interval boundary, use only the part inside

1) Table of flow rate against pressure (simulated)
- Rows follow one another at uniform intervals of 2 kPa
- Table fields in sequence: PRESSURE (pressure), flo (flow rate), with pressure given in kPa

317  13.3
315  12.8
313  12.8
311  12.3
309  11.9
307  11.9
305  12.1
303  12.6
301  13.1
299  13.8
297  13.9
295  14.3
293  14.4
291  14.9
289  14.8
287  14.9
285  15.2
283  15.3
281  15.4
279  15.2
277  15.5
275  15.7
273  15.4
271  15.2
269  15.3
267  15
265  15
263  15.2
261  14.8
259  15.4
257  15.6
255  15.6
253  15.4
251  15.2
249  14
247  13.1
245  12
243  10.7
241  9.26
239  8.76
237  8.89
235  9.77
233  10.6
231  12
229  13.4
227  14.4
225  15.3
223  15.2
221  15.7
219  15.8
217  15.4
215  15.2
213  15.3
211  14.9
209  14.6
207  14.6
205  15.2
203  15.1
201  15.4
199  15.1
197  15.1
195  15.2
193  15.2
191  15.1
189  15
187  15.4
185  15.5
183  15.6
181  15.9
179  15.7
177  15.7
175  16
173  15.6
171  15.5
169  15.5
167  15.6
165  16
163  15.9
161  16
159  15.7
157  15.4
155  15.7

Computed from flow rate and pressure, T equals 0.31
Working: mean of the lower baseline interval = 15.2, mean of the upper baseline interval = 15.2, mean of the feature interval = 11.4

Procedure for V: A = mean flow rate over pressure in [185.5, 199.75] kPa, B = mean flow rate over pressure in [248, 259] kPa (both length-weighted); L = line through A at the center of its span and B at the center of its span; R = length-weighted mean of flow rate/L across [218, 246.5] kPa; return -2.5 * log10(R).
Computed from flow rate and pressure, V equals 0.23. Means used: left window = 15.2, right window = 15.2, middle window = 12.3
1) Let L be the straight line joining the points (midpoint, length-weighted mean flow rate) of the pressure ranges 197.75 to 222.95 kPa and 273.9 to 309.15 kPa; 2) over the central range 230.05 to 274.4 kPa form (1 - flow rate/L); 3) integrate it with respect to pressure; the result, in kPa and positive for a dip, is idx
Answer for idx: 4.1 kPa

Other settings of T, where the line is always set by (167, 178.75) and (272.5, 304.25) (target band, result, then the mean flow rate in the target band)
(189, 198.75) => 0.02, 15.1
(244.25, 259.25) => 0.03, 14.5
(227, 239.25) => 0.35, 11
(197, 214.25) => 0.02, 15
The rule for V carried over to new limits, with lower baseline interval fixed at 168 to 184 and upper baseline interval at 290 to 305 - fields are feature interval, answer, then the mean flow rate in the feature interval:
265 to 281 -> -0.09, 15.3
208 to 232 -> 0.02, 14.8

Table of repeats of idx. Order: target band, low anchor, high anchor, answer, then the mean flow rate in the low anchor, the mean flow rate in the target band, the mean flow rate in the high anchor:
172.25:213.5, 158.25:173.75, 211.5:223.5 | 0.7 kPa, 15.7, 15.3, 15.4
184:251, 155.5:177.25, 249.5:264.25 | 7.0 kPa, 15.7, 13.8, 15.3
